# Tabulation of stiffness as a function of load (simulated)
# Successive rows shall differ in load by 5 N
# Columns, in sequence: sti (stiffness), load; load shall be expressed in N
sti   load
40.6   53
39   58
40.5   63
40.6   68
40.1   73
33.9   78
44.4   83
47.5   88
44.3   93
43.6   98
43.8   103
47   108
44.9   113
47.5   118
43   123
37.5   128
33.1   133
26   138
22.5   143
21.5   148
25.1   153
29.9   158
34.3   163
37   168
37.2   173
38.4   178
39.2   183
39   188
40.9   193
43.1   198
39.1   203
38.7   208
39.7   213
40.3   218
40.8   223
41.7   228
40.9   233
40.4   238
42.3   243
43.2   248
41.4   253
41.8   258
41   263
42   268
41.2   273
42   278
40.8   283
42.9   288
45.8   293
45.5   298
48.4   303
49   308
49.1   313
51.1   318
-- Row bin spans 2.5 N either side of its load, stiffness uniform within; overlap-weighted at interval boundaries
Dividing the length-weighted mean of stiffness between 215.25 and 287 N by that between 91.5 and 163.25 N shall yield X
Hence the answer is 1.14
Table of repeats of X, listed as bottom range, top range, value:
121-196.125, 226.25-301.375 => 1.26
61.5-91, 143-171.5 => 0.71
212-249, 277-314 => 1.10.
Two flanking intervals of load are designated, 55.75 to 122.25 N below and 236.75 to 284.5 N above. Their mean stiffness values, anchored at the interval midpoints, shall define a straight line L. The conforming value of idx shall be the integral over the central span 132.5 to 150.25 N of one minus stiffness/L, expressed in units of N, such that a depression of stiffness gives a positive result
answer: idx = 7.3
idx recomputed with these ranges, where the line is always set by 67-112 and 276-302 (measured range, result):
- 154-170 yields 3.85 N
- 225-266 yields 1.85 N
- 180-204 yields 1.69 N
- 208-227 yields 1.43 N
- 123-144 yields 5.48 N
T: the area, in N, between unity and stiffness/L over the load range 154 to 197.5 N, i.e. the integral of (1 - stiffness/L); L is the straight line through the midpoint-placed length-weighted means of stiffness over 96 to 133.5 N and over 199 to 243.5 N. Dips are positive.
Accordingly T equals 4.9 N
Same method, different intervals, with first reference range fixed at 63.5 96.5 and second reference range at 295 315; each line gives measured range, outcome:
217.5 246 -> 3.0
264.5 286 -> 2.6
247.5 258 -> 1.0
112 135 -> 1.0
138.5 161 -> 9.6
